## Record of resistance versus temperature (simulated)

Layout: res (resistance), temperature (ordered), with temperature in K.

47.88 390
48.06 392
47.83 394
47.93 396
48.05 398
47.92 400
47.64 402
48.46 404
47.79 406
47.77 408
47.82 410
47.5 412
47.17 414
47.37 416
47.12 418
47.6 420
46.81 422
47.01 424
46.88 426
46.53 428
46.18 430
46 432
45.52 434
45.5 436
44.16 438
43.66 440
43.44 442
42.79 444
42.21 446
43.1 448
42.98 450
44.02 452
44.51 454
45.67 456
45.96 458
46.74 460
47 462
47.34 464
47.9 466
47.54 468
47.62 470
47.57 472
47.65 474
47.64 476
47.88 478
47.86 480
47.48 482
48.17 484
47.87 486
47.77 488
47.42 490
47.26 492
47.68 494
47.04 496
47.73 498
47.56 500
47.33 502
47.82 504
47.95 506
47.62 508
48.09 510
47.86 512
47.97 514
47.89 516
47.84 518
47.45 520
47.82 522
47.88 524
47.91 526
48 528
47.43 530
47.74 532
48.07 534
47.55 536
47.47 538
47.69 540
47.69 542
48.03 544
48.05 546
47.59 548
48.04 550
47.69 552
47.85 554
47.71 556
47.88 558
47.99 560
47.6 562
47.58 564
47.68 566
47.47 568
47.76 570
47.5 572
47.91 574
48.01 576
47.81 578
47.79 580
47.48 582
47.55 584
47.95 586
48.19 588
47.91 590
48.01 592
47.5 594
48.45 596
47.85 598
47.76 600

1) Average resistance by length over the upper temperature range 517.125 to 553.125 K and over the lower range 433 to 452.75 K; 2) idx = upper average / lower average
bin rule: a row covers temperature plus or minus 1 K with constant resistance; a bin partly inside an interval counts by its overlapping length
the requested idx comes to 1.09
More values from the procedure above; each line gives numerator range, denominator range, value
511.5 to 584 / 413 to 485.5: 1.04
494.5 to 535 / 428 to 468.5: 1.06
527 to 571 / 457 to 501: 1.01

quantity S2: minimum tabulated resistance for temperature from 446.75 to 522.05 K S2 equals 42.98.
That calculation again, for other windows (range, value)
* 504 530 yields 47.43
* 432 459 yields 42.21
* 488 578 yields 47.04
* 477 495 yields 47.26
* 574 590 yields 47.48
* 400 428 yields 46.53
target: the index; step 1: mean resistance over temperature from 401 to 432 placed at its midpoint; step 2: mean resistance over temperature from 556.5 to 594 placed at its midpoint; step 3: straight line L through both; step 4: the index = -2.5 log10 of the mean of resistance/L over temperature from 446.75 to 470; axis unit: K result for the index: 0.04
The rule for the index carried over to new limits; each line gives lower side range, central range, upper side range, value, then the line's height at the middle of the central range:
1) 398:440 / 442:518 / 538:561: 0.01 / 47.3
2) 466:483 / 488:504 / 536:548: 0.00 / 47.7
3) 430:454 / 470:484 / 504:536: -0.05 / 45.7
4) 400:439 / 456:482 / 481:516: 0.00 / 47.4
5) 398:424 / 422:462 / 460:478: 0.06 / 47.5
